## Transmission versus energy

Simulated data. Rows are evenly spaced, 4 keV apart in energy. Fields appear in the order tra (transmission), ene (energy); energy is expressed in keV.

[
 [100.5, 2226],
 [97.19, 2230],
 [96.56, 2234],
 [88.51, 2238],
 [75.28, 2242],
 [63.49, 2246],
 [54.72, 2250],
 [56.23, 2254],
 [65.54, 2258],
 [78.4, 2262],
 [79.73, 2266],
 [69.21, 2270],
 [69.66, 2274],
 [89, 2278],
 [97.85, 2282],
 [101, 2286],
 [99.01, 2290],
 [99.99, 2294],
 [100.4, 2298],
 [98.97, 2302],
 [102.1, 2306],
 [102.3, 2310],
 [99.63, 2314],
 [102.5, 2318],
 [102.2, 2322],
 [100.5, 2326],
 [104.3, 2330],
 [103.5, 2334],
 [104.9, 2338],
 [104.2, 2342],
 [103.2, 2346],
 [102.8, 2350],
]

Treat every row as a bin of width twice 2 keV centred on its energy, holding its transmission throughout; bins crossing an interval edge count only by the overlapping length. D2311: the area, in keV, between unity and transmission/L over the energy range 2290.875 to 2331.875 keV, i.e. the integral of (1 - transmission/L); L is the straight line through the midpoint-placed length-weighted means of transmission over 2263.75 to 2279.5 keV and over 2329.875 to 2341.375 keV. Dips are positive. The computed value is -3.4 keV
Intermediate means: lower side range 76.5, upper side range 104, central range 101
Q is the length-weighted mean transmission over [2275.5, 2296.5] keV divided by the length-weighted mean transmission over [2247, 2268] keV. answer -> 1.4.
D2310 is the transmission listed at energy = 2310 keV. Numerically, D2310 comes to 102.3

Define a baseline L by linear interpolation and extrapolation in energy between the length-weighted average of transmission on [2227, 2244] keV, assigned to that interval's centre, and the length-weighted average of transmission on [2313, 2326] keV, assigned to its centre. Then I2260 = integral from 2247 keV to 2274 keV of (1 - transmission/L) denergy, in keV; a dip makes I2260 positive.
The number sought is 7.6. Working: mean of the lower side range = 90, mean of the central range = 67.3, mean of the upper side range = 101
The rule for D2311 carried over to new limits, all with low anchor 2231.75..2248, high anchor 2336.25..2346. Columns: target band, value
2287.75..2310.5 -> -1.4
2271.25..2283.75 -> 0.8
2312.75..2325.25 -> -0.3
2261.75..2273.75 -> 1.8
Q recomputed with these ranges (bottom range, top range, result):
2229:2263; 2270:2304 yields 1.25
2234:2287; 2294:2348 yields 1.34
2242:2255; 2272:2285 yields 1.42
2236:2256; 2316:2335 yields 1.52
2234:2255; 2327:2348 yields 1.46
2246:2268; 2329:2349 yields 1.56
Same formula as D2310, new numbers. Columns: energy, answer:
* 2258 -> 65.54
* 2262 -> 78.4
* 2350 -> 102.8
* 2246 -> 63.49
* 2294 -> 99.99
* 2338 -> 104.9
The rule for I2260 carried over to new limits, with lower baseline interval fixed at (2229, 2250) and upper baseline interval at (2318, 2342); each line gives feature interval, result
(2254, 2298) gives 2.8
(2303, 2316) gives -0.4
